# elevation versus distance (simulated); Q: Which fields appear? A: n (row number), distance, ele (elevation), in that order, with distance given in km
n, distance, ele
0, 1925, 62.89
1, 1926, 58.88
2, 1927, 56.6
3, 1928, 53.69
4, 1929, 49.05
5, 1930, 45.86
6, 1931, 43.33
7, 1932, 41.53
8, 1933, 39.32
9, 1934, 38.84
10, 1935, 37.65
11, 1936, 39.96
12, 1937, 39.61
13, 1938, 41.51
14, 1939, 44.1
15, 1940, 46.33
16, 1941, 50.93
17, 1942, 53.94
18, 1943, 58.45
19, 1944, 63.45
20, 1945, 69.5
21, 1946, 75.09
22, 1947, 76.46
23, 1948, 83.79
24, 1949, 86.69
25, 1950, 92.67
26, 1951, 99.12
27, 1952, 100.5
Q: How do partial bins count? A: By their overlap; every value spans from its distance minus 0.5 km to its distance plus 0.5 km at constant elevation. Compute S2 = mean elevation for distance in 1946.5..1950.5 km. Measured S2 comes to 84.9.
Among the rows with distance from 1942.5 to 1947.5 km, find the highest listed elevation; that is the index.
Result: 76.46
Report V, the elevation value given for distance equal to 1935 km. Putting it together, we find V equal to 37.65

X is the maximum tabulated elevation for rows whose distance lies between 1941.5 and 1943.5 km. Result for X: 58.45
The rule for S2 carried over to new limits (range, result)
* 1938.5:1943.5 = 50.8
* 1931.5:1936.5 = 39.5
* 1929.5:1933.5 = 42.5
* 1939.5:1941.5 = 48.6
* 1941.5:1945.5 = 61.3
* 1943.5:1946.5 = 69.3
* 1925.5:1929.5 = 54.6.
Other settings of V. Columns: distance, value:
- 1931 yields 43.33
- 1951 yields 99.12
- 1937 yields 39.61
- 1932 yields 41.53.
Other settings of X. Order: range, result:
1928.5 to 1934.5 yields 49.05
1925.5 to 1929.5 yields 58.88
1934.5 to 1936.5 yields 39.96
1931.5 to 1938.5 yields 41.53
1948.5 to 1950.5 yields 92.67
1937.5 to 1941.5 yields 50.93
